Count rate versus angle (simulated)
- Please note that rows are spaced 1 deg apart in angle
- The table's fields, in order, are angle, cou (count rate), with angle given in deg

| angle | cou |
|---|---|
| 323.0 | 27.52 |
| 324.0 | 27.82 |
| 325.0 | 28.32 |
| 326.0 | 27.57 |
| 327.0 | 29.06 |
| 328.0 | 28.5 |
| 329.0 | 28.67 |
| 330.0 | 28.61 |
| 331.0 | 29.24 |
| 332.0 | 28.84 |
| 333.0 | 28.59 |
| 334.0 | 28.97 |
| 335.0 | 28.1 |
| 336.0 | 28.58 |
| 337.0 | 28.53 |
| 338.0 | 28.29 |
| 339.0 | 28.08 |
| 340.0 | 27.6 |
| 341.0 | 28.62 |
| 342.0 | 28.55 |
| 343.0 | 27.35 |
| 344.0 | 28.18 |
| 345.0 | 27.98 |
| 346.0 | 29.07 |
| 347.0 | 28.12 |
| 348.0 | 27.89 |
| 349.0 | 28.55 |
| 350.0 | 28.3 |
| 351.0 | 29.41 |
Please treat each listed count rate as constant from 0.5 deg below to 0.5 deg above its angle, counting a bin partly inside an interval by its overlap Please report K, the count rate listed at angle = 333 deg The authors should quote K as 28.59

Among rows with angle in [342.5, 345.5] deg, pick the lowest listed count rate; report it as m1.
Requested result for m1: 27.35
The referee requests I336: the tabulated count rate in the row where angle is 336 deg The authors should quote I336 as 28.58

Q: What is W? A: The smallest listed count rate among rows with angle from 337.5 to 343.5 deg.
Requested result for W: 27.35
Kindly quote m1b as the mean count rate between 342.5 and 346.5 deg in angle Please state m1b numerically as 28.1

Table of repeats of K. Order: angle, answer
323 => 27.52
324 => 27.82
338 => 28.29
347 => 28.12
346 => 29.07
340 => 27.6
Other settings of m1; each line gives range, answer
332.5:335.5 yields 28.1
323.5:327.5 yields 27.57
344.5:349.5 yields 27.89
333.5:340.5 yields 27.6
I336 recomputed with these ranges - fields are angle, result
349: 28.55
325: 28.32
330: 28.61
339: 28.08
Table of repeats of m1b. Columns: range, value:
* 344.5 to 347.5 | 28.4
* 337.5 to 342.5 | 28.2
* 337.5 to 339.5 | 28.2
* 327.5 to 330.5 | 28.6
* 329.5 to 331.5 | 28.9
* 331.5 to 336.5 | 28.6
